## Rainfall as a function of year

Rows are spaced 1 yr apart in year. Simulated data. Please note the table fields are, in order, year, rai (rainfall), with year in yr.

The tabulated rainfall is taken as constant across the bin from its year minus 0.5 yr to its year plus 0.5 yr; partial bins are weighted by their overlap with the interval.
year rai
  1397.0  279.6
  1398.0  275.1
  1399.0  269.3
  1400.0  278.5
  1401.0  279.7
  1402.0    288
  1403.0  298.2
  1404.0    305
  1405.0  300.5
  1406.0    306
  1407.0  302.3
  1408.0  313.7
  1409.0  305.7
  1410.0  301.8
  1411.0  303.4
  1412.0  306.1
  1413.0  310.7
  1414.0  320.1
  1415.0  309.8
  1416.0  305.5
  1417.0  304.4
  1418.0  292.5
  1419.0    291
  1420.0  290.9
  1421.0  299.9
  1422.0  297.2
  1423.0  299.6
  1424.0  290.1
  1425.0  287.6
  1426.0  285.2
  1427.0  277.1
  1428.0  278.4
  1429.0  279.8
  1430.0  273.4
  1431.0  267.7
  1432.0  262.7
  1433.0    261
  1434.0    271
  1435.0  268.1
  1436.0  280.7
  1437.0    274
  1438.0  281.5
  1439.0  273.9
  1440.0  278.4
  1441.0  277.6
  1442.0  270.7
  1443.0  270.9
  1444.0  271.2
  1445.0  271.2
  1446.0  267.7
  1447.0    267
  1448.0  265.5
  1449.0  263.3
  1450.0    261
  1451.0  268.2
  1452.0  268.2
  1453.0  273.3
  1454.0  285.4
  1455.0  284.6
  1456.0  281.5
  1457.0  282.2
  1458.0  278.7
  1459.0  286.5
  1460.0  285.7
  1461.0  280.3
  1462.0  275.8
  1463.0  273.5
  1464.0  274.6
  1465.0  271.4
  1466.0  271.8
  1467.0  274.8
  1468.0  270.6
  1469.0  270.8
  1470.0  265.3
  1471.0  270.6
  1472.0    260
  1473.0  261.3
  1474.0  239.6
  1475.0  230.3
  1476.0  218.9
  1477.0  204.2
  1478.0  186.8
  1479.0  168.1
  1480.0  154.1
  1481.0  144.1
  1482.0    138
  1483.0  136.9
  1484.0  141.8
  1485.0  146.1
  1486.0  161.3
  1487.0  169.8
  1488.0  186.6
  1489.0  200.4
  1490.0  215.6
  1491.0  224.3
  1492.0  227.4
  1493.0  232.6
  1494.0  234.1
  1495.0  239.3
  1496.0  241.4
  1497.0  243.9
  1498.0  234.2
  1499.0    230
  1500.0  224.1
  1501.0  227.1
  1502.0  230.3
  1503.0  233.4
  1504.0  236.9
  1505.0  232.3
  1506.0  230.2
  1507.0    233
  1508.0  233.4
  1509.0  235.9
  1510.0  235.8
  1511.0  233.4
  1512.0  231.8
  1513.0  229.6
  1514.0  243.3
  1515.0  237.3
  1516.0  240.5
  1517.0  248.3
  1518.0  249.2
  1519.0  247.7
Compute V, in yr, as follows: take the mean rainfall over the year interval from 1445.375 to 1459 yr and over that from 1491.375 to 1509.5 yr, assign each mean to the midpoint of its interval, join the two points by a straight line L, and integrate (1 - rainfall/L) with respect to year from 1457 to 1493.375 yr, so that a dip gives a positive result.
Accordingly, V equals 4.2 yr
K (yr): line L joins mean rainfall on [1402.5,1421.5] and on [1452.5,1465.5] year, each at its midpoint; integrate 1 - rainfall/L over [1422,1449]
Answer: 1.51 yr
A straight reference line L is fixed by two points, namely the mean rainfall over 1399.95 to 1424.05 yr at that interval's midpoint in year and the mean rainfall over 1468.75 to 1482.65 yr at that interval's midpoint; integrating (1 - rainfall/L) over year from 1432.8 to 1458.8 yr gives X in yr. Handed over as -1.99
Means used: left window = 301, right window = 213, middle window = 273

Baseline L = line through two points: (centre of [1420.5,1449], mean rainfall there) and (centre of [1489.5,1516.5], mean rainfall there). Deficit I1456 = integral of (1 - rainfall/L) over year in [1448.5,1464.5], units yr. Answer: -0.84 yr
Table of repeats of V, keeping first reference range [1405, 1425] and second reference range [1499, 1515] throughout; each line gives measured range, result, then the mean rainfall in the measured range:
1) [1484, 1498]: 2.1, 208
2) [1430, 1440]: 0.5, 272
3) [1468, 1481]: 1.6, 226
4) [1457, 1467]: -0.4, 278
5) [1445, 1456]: 0.2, 271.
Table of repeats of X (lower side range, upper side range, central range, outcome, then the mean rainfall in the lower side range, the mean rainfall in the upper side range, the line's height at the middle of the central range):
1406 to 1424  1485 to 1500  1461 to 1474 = -1.4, 303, 215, 243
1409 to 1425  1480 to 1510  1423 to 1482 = -0.6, 301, 209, 259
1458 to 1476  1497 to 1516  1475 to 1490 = 4.8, 267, 233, 254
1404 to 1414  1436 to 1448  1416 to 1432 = 0.2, 306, 273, 291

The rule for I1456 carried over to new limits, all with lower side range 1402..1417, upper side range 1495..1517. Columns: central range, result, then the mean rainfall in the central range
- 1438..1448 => 0.3 yr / 272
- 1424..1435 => 0.6 yr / 275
